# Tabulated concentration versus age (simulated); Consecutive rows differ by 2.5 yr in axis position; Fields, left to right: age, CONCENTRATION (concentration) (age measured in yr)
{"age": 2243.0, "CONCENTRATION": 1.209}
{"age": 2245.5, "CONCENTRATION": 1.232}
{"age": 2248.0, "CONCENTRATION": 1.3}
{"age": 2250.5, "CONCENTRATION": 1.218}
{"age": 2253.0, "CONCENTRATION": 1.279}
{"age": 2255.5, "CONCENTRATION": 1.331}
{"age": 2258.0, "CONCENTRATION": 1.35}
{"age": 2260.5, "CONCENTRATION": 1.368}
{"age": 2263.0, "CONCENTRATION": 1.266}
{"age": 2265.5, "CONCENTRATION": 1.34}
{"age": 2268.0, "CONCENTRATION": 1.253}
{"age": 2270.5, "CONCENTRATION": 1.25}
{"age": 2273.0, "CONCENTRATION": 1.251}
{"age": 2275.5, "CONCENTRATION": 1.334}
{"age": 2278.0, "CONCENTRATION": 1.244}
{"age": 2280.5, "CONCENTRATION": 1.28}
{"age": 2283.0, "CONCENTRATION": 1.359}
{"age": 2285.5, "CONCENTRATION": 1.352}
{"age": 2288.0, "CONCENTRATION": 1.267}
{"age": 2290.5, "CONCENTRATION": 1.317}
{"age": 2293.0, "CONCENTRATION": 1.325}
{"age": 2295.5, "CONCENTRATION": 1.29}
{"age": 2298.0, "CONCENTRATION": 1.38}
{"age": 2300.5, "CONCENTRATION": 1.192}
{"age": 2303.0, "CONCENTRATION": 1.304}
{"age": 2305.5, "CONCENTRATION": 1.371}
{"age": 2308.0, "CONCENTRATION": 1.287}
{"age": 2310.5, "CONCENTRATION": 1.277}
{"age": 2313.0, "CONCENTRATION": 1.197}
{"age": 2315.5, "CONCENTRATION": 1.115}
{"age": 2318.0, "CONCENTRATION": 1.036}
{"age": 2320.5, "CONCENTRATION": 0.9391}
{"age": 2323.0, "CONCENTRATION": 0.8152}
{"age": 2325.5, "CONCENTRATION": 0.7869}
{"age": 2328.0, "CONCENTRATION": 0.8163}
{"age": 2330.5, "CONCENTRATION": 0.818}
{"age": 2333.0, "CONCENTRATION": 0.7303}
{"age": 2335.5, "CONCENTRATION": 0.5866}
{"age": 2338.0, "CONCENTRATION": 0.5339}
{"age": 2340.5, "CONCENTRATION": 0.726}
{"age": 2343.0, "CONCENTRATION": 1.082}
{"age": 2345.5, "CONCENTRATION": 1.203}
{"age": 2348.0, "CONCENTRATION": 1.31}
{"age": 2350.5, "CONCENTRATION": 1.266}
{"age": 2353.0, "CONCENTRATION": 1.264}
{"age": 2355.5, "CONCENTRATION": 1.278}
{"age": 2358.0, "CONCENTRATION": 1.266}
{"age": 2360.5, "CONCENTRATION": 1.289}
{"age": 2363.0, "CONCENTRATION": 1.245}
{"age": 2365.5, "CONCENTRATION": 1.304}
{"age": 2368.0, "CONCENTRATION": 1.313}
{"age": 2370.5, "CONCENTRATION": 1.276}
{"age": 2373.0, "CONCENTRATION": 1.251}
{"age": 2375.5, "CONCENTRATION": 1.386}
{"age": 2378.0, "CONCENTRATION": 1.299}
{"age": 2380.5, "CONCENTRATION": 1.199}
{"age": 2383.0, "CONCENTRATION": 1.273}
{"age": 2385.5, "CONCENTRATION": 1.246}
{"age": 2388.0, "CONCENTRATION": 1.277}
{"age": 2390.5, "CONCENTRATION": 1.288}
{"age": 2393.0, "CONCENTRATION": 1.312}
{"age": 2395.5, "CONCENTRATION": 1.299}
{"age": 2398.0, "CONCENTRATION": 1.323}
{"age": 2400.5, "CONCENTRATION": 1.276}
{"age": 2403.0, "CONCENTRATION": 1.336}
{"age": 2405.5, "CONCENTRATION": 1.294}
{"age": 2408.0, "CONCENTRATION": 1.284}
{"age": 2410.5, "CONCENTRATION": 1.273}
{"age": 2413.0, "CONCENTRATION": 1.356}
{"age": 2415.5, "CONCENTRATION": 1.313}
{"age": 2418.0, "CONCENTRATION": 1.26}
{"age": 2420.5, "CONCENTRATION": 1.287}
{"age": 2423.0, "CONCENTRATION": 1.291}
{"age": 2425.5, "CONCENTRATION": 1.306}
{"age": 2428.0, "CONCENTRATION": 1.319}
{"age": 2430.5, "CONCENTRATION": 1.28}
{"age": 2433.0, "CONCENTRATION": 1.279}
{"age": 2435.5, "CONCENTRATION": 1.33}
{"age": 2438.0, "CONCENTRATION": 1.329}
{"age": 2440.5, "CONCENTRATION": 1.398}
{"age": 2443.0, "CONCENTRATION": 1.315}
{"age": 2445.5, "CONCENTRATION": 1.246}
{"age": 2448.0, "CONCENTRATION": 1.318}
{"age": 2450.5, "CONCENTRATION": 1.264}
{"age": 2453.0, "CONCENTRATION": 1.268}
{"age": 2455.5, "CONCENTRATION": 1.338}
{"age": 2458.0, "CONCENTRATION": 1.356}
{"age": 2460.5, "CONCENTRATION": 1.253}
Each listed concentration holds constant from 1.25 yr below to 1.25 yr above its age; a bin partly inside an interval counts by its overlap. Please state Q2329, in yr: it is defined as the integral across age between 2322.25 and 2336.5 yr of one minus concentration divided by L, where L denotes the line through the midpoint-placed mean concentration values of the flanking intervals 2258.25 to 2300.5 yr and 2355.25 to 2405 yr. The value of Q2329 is 5.9 yr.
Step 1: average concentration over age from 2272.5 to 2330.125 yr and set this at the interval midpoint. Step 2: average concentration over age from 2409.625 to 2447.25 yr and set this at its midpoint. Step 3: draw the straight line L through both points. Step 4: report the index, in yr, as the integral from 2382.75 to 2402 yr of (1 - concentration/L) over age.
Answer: -0.2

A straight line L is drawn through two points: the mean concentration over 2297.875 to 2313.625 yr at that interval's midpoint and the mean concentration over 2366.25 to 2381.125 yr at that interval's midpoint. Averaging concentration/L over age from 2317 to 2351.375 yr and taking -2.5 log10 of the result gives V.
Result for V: 0.39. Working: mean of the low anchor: 1.28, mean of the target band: 0.899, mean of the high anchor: 1.29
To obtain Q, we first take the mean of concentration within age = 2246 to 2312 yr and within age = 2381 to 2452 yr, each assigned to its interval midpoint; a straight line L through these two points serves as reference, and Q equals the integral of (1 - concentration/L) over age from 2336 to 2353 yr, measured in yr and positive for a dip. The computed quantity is 3.7 yr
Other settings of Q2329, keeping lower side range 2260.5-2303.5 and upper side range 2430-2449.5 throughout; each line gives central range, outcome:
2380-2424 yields 0.6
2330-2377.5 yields 6.7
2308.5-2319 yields 1.1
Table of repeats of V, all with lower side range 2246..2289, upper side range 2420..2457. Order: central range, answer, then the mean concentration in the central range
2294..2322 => 0.07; 1.21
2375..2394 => 0.02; 1.28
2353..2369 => 0.02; 1.28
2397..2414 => 0.00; 1.31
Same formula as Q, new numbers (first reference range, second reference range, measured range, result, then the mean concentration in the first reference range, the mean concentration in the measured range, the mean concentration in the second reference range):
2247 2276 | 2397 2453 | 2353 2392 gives 0.6 yr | 1.29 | 1.28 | 1.3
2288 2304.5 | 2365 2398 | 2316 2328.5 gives 3.9 yr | 1.3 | 0.897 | 1.29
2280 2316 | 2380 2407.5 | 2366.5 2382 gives 0.0 yr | 1.29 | 1.29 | 1.29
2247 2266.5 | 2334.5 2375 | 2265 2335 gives 4.0 yr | 1.31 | 1.17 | 1.15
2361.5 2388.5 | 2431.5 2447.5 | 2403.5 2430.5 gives 0.1 yr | 1.28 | 1.3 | 1.32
